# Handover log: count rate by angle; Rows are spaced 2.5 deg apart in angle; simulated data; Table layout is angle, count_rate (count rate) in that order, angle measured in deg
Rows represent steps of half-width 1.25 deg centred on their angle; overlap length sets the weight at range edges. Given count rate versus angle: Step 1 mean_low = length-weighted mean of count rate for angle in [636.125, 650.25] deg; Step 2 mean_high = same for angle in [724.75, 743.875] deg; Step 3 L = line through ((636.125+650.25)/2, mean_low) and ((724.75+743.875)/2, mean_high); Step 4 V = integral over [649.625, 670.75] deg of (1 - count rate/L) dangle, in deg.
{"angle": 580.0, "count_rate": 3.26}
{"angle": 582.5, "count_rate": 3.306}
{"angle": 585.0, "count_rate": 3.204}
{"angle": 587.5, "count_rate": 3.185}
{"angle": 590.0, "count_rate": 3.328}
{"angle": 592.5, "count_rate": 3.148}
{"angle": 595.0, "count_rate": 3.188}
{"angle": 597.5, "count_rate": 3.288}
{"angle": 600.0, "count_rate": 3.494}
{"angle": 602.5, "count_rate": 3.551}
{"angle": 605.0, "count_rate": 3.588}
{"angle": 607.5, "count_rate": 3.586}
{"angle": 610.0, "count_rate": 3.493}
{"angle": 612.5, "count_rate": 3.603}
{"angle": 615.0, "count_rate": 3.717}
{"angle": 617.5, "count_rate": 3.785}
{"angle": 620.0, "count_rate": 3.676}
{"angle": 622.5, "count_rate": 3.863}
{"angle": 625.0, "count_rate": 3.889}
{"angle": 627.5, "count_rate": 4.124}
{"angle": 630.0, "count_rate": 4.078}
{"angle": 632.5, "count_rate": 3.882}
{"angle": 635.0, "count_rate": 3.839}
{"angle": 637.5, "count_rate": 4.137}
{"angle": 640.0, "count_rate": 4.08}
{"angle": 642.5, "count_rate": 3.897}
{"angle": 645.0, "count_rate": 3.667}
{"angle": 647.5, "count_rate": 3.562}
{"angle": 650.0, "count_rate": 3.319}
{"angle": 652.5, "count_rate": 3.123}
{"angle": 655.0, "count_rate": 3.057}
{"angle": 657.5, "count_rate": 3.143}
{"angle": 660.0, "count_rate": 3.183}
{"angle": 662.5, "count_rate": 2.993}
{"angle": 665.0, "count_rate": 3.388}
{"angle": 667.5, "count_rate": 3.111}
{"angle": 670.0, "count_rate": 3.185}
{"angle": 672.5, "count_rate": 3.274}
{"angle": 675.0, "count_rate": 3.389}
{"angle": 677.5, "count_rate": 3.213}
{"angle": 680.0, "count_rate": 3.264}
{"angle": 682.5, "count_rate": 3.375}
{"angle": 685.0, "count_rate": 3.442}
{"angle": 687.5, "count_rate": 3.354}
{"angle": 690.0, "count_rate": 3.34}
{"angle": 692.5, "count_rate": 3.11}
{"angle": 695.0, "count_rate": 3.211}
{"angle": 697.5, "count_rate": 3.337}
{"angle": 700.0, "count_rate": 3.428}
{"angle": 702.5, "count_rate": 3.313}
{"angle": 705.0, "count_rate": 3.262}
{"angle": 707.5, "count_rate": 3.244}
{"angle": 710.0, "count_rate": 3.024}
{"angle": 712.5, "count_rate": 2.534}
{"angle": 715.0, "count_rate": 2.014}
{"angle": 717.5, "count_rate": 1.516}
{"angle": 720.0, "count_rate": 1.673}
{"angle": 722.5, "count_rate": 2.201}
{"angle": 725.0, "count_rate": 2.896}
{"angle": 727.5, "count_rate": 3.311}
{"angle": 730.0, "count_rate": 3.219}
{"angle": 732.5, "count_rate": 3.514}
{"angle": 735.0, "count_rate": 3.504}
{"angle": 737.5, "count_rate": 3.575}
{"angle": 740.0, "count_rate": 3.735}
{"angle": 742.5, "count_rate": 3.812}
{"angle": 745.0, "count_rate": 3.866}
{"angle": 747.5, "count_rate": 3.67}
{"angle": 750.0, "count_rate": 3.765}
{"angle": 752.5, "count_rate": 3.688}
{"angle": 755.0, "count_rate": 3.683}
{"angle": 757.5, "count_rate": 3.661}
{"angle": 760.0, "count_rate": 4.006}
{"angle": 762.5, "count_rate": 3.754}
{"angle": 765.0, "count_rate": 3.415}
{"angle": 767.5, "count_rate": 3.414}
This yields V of 3.3 deg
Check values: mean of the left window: 3.81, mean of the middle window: 3.16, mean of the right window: 3.48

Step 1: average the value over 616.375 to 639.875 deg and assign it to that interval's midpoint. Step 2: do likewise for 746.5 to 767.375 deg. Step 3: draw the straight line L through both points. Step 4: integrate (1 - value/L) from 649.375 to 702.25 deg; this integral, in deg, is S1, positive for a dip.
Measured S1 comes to 8.11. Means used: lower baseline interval 3.93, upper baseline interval 3.69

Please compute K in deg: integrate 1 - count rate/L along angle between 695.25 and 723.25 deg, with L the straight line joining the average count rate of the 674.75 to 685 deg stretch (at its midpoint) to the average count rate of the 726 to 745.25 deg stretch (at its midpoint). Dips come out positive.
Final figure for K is 5.8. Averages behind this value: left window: 3.32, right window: 3.54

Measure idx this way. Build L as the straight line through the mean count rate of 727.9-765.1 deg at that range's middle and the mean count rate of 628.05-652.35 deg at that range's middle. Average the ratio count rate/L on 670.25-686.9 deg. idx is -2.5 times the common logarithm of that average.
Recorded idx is 0.13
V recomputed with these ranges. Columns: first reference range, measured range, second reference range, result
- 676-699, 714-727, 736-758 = 5.2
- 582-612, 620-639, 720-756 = -3.3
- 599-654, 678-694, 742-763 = 1.9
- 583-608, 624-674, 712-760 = -3.9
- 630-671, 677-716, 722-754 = 3.6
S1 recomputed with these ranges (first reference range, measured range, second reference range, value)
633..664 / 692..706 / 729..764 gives 1.20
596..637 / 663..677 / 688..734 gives 0.03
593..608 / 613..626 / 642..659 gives -1.40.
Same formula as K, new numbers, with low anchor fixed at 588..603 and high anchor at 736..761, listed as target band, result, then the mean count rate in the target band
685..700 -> 1.20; 3.3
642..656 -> 0.17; 3.42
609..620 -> -0.94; 3.66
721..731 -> 2.21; 2.87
